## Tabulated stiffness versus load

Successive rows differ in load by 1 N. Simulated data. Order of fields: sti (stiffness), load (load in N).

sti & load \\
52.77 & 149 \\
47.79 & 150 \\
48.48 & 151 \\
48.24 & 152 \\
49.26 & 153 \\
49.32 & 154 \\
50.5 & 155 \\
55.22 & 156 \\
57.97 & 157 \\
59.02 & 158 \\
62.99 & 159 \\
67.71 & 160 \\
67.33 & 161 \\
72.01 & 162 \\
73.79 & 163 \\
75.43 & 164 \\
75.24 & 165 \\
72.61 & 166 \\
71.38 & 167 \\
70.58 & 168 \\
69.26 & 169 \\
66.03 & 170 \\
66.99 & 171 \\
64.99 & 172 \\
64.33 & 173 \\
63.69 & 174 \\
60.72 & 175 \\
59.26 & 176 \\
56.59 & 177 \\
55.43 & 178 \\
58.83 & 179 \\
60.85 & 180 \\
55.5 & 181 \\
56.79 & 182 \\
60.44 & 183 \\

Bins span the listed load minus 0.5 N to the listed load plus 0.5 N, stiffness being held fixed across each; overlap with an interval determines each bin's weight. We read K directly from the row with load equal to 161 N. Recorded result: 67.33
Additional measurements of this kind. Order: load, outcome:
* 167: 71.38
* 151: 48.48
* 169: 69.26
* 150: 47.79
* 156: 55.22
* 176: 59.26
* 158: 59.02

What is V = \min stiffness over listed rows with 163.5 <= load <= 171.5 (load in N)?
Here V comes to 66.03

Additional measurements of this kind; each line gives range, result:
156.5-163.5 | 57.97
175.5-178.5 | 55.43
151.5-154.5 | 48.24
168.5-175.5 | 60.72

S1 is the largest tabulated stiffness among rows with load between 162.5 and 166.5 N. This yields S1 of 75.43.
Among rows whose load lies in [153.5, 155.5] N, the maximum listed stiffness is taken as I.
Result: 50.5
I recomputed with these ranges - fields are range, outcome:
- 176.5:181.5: 60.85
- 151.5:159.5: 62.99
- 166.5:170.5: 71.38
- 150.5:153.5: 49.26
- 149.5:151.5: 48.48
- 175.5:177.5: 59.26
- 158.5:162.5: 72.01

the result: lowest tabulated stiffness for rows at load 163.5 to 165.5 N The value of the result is 75.24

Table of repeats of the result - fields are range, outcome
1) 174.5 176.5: 59.26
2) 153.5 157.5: 49.32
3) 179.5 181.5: 55.5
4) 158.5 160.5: 62.99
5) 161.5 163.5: 72.01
